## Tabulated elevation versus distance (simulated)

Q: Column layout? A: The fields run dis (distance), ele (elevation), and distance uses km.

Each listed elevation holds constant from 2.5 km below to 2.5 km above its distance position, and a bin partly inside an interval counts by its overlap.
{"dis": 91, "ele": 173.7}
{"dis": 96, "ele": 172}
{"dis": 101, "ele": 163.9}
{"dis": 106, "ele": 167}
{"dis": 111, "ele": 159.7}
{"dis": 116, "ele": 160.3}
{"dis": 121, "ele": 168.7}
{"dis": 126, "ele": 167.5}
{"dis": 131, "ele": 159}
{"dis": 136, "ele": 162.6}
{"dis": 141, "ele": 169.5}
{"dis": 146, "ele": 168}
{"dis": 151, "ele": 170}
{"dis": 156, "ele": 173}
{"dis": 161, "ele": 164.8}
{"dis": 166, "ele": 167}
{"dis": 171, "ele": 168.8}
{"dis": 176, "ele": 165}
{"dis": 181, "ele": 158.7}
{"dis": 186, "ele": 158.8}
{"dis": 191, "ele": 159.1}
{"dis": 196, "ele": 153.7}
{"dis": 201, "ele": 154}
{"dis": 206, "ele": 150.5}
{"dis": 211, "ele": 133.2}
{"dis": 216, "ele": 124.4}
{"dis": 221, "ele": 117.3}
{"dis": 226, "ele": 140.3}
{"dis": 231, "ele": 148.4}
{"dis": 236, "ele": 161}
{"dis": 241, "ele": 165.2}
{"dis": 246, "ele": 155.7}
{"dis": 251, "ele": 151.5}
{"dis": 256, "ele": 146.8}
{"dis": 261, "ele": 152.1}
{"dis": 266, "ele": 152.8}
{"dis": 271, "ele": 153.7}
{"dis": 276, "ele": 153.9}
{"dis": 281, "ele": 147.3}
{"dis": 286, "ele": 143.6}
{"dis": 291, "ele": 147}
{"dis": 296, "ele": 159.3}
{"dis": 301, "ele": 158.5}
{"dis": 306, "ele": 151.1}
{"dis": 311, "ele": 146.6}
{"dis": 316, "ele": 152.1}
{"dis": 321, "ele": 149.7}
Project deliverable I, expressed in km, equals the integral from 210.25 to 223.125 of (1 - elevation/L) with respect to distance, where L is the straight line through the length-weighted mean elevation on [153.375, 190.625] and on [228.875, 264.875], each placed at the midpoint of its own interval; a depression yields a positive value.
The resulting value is 2.8 km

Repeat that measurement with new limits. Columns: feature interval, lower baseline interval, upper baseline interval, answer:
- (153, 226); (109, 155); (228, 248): 3.6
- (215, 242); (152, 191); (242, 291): 2.4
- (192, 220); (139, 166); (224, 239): 2.5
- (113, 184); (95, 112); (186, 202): -2.2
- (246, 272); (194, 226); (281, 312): -1.1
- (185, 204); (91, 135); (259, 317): 0.3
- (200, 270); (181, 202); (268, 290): 3.0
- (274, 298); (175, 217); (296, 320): 0.4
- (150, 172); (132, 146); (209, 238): -1.5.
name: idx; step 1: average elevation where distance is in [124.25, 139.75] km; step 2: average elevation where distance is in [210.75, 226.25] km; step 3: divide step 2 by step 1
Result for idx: 0.77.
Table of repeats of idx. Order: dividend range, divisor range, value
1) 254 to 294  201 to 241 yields 1.06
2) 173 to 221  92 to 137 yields 0.91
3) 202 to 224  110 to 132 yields 0.81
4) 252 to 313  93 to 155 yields 0.91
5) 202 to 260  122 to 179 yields 0.87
